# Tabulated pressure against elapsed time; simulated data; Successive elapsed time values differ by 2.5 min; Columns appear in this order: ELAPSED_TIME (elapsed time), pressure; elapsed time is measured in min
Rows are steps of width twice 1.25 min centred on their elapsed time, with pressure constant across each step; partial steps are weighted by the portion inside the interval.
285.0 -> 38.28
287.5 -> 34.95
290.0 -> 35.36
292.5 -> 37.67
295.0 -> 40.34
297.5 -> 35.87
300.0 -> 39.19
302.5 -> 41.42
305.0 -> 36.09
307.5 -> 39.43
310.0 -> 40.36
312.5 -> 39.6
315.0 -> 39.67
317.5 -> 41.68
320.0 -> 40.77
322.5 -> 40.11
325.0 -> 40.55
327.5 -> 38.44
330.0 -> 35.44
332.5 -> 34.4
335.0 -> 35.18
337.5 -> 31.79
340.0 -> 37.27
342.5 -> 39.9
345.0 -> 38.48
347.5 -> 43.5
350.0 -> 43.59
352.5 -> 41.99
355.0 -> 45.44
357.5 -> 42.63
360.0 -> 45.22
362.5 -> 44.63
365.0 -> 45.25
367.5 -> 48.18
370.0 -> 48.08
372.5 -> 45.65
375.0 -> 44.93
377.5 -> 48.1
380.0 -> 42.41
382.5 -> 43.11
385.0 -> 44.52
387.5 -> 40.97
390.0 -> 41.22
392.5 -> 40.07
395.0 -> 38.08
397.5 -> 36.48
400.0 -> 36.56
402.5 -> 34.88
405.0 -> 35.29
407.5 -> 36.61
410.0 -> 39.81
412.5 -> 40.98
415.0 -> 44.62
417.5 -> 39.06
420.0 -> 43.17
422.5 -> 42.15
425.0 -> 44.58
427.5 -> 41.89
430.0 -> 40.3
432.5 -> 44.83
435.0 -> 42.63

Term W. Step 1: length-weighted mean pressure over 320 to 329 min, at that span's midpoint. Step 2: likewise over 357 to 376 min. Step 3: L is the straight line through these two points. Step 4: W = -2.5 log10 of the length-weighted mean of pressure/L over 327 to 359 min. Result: 0.09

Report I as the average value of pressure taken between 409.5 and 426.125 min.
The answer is 42.1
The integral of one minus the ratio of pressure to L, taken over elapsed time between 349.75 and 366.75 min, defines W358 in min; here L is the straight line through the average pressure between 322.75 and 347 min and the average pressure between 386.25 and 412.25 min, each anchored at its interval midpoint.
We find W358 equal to -3.1 min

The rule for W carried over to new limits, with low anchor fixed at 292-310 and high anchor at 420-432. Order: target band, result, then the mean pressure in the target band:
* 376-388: -0.07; 44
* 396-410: 0.15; 36.3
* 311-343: 0.04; 38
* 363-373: -0.15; 46.7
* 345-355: -0.07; 42.8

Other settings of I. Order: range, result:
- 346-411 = 42.2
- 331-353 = 38.3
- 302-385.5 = 41.4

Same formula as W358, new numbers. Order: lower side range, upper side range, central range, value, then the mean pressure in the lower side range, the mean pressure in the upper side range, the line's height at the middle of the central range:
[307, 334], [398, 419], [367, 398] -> -3.7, 39.1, 38.5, 38.6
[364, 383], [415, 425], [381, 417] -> 3.6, 45.8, 42.2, 43.9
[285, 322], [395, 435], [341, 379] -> -4.7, 38.8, 40.1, 39.4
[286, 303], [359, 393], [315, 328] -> -0.1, 37.7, 44.5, 40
